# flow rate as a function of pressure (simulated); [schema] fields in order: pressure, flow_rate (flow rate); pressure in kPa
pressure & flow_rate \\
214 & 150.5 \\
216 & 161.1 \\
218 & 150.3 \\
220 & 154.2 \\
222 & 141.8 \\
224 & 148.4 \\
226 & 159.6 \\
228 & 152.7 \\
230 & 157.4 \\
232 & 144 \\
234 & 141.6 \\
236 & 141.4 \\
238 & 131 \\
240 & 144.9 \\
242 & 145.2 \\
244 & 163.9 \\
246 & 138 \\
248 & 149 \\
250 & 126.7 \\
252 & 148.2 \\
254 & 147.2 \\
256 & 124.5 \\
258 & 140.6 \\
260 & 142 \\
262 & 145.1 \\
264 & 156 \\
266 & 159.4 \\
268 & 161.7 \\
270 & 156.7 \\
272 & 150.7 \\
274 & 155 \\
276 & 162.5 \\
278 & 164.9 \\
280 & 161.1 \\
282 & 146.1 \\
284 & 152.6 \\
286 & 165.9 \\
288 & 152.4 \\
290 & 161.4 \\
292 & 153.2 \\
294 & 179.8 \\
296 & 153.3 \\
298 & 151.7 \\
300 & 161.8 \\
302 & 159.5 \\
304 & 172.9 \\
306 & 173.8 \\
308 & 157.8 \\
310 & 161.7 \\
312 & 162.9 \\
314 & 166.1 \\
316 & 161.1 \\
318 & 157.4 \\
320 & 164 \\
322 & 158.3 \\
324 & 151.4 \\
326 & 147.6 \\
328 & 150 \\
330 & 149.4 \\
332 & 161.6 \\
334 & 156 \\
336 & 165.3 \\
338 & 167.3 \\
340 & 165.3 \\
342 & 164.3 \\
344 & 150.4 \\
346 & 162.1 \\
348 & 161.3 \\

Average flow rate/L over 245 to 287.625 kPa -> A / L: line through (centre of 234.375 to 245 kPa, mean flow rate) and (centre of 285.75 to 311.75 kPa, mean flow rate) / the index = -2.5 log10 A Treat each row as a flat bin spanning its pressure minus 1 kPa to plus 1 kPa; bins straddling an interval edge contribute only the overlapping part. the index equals 0.018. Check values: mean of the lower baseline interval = 145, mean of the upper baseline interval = 162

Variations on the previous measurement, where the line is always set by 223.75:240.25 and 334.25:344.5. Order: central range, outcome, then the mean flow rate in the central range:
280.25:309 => -0.028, 160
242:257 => 0.049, 143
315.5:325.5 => 0.014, 158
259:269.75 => -0.011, 153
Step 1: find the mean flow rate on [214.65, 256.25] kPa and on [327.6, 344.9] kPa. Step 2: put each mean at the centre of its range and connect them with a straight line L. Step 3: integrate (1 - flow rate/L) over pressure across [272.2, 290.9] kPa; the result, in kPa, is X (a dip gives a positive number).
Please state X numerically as -0.6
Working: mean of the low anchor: 147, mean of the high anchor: 159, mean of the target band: 158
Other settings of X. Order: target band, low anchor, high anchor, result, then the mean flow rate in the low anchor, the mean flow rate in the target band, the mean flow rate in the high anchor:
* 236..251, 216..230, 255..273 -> 0.8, 152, 143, 149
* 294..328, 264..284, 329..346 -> -0.3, 157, 160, 160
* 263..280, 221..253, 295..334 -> -0.8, 146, 159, 159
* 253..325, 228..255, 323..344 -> -2.7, 145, 157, 157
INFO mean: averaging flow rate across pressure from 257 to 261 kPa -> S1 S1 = 141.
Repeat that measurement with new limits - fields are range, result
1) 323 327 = 150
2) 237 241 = 138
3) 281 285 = 149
